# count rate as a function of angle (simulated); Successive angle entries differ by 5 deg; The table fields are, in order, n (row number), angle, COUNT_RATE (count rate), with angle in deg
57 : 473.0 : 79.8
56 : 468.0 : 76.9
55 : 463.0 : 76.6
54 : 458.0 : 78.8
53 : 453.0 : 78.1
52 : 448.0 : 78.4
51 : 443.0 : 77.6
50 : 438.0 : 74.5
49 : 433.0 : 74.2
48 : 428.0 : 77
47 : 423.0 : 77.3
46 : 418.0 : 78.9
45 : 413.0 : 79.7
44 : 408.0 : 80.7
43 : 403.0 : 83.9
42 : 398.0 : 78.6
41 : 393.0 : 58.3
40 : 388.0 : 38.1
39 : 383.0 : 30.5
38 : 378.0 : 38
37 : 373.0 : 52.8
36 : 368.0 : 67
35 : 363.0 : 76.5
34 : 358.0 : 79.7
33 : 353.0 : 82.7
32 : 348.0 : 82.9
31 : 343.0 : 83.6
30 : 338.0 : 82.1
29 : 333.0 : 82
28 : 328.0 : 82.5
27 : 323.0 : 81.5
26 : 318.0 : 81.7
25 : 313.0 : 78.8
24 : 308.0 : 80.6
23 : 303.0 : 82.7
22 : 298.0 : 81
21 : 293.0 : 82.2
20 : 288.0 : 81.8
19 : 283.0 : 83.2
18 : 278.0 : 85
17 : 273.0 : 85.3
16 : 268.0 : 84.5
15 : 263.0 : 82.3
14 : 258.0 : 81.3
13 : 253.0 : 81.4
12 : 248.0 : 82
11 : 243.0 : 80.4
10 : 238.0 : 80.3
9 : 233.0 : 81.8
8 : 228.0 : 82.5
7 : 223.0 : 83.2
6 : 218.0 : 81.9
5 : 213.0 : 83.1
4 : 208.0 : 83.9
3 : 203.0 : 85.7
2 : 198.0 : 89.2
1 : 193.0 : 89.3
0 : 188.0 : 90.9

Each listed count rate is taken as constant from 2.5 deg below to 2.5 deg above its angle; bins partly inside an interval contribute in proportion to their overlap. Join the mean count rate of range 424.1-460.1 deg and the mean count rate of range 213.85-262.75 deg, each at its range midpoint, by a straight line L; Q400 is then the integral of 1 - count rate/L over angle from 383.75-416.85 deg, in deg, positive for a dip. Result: 4.1 deg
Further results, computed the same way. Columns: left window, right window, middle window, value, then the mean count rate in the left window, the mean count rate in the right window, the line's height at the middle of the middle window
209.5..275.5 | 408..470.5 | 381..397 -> 6.6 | 82.3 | 77.5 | 78.7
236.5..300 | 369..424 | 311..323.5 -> -0.9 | 82.4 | 63.1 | 75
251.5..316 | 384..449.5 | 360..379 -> 3.8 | 82.3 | 72.6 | 76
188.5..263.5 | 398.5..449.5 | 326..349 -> -0.6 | 83.4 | 78.2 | 80.5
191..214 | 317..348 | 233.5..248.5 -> 0.8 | 86.4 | 82.3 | 85.2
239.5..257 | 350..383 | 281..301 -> -1.9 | 81.2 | 63.7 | 74.9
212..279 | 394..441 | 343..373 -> 1.2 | 82.4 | 77.7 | 79.3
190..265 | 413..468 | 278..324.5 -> -0.3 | 83.3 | 77.2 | 81.2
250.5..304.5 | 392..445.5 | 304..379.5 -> 3.8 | 82.8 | 76.9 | 80.1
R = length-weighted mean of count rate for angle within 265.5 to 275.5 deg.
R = 84.9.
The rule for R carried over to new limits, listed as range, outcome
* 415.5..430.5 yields 77.7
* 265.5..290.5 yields 84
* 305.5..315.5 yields 79.7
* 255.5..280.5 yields 83.7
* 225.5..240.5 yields 81.5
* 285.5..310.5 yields 81.7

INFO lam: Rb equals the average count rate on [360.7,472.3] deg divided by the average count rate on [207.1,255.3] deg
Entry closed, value 0.9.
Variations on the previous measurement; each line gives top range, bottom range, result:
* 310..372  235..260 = 0.98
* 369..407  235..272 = 0.68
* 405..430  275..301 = 0.95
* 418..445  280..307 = 0.93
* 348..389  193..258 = 0.73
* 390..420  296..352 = 0.93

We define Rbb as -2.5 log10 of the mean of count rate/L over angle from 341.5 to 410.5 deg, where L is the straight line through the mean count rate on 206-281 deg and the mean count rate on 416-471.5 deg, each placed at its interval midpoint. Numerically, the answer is 0.19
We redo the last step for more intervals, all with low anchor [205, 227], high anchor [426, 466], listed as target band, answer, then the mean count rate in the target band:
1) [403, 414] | -0.04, 81.1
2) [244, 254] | 0.01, 81.6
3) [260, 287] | -0.03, 83.9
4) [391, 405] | 0.06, 73.8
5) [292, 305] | -0.01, 81.9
